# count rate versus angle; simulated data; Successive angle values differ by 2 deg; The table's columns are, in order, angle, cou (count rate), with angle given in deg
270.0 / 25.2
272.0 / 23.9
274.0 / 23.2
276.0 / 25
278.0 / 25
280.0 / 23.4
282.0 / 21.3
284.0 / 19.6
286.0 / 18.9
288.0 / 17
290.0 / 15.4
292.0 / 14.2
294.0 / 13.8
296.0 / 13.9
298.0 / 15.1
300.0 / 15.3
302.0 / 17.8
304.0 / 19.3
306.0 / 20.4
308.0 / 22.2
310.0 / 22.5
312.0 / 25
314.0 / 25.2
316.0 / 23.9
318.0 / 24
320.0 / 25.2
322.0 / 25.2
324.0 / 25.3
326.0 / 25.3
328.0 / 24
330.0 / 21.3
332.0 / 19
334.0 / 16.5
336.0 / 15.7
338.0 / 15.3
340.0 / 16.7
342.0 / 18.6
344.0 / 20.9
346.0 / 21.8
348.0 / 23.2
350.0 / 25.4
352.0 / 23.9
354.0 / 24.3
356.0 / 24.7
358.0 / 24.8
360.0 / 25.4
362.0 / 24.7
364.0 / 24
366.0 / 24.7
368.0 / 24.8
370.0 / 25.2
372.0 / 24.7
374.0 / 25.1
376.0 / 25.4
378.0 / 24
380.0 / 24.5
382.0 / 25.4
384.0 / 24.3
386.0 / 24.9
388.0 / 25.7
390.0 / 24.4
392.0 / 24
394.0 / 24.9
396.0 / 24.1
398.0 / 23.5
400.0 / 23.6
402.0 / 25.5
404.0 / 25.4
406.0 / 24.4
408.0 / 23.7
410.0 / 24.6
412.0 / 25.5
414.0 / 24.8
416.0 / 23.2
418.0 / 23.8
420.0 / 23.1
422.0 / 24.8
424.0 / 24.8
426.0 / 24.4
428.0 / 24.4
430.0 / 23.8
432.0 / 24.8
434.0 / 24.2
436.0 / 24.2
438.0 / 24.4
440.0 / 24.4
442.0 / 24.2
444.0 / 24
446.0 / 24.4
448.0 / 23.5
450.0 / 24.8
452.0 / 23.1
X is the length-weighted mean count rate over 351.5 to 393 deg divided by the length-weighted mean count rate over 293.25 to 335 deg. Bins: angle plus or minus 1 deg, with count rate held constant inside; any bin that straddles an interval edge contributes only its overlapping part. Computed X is 1.18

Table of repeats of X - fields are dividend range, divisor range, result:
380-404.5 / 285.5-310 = 1.44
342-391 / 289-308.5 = 1.46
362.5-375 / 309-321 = 1.02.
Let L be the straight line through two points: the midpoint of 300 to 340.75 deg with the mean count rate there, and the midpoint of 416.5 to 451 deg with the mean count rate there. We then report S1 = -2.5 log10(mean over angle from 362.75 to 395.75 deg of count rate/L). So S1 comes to -0.09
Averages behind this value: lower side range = 21.4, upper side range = 24.2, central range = 24.7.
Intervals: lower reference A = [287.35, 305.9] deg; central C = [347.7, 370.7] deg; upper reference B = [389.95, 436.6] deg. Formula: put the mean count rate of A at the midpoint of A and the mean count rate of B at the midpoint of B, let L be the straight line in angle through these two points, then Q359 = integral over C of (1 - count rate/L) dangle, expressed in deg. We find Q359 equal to -4.7 deg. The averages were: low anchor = 16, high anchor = 24.3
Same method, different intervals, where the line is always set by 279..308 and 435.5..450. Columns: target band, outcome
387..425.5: -3.1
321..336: -2.1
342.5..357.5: -2.4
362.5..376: -2.4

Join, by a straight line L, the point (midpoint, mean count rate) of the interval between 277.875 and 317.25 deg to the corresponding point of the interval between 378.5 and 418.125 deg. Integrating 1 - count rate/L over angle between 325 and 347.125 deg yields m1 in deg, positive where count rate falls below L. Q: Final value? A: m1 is 1.8 deg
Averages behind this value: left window 19.4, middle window 19.6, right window 24.5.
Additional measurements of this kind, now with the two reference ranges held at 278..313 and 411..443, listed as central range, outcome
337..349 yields 0.77 deg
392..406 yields -0.81 deg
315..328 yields -3.23 deg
